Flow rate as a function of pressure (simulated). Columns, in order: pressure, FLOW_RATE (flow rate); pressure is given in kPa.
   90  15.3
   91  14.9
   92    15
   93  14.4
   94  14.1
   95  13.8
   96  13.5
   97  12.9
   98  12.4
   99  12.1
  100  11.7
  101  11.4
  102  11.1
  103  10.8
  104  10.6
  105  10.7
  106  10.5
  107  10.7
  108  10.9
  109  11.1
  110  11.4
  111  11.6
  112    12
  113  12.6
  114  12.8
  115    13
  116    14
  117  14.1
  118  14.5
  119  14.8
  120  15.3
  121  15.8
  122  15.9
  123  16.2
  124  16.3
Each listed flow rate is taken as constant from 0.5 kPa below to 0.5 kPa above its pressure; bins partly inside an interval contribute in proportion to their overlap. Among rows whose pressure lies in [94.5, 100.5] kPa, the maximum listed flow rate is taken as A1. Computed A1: 13.8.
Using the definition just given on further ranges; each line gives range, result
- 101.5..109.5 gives 11.1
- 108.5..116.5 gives 14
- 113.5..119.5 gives 14.8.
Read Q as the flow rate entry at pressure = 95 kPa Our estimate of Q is 13.8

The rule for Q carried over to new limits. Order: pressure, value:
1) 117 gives 14.1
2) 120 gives 15.3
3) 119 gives 14.8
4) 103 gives 10.8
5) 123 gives 16.2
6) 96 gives 13.5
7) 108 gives 10.9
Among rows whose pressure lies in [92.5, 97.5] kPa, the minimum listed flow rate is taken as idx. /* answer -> 12.9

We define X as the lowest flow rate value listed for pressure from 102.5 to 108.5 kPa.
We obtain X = 10.5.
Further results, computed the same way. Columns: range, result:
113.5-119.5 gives 12.8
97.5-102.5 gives 11.1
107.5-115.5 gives 10.9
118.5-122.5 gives 14.8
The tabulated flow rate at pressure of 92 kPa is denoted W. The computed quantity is 15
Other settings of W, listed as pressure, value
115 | 13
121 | 15.8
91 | 14.9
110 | 11.4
